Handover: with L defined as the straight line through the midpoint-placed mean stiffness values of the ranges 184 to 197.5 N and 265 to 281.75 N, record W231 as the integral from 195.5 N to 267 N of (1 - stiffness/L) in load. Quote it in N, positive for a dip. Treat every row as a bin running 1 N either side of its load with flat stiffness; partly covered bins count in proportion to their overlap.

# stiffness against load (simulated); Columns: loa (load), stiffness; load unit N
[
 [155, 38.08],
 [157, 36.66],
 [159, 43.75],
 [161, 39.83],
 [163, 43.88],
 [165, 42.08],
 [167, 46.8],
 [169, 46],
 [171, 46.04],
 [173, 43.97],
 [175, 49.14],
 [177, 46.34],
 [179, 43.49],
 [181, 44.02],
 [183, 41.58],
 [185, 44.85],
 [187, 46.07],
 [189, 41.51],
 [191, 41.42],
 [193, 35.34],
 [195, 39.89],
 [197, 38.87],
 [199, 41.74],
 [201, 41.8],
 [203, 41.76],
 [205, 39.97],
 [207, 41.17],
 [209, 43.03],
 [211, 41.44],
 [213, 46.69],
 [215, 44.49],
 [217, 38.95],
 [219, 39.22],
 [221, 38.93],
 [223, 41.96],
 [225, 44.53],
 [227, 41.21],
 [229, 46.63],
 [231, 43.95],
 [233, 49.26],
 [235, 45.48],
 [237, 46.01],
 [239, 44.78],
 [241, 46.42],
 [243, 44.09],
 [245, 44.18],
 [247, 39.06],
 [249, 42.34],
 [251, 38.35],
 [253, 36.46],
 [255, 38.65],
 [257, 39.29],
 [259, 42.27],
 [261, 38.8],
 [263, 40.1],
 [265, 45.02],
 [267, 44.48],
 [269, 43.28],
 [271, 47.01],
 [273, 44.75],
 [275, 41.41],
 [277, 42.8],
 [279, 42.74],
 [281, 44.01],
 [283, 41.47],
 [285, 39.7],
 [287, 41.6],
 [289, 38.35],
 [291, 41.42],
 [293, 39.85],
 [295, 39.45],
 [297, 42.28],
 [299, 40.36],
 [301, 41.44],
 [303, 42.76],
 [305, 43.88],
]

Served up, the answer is 0.5 N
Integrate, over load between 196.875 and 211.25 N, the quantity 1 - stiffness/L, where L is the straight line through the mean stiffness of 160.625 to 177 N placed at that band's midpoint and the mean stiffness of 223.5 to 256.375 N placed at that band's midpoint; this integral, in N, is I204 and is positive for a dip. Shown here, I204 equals 0.9 N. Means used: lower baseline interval 45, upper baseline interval 43.1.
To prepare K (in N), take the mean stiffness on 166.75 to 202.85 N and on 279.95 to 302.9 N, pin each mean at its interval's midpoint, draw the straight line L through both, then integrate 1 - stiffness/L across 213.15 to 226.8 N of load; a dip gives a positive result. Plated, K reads 0.2 N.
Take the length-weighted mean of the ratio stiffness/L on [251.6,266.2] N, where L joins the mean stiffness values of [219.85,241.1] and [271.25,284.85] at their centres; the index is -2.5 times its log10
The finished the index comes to 0.09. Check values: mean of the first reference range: 44.3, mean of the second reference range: 42.9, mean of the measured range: 40.1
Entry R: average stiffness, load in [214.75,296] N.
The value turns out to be 42.2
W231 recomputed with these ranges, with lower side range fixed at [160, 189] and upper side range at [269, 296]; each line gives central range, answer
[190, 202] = 1.13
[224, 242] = -0.95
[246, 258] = 1.02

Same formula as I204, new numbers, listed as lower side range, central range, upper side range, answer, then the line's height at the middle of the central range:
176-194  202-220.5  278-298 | 0.2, 42.3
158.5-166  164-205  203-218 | -0.8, 42.3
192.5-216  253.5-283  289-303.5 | -0.9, 41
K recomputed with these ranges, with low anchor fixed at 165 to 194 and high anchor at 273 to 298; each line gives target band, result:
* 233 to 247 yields -0.8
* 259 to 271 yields -0.2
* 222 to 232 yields -0.2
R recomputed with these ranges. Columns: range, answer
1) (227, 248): 44.8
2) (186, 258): 42.1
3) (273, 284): 42.7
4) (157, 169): 42.9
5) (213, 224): 41.3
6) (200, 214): 42.3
